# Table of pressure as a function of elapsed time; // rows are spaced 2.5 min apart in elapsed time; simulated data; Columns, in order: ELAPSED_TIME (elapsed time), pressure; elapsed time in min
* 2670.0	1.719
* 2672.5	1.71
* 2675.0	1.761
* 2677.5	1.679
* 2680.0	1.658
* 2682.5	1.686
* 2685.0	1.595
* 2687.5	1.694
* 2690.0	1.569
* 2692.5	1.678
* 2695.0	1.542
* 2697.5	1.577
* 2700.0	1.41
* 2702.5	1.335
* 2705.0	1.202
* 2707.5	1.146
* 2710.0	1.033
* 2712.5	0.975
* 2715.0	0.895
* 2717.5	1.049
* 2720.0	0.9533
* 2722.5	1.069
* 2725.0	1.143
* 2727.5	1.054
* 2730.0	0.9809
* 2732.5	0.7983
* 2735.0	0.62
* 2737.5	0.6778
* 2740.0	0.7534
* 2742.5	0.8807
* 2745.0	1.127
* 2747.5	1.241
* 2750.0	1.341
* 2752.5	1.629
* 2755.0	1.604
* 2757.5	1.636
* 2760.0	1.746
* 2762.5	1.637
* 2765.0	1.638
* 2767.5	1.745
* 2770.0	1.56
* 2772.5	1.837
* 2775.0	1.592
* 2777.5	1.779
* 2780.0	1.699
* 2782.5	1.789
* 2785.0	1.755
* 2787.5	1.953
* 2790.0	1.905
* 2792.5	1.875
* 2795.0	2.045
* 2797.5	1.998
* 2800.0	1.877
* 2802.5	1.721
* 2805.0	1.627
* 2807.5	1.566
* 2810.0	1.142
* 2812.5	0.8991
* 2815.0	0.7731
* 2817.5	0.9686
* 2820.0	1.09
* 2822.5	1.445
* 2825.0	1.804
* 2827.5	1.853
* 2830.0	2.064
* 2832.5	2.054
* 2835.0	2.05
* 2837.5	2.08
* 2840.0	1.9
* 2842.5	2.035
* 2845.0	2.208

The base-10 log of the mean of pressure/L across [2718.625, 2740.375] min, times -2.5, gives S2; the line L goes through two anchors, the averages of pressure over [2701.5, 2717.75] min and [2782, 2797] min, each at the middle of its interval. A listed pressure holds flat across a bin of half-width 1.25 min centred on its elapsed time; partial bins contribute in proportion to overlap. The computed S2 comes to 0.379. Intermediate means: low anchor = 1.09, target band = 0.901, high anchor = 1.9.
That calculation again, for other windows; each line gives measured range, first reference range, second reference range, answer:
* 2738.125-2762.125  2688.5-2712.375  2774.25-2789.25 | 0.22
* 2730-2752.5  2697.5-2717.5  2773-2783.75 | 0.43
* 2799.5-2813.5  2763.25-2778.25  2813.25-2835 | 0.09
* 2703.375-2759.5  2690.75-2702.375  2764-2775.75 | 0.42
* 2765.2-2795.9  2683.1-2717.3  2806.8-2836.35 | -0.24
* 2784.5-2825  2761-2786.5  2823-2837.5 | 0.18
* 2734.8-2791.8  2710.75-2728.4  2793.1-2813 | -0.11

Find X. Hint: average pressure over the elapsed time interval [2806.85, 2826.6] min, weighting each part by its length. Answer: 1.21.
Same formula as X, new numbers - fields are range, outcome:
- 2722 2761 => 1.14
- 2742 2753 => 1.24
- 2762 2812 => 1.73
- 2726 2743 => 0.826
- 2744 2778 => 1.58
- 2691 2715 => 1.3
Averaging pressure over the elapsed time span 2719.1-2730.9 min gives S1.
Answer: 1.04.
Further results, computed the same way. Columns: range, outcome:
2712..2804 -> 1.43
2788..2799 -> 1.95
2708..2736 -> 0.969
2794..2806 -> 1.85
